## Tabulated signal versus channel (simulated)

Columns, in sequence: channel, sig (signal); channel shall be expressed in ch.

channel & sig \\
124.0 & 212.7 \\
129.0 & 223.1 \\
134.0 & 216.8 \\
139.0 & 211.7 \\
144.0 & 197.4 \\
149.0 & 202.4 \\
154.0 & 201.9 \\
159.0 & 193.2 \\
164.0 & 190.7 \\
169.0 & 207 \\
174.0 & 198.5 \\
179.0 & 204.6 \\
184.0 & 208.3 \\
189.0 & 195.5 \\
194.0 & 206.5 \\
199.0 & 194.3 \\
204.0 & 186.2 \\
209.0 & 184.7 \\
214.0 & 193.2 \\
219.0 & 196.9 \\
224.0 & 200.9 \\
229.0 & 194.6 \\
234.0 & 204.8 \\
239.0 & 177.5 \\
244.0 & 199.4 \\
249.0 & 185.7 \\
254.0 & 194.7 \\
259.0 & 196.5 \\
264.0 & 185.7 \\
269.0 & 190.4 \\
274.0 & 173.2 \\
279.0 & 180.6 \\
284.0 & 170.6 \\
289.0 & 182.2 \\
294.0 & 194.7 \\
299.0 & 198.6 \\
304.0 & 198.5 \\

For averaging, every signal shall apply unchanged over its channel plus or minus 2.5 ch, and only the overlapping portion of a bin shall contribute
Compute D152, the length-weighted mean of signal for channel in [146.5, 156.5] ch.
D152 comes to 202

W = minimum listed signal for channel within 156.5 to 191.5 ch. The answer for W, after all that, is 190.7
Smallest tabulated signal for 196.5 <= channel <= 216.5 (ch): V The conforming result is 184.7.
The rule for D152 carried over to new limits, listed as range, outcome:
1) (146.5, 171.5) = 199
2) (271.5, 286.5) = 175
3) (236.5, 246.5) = 188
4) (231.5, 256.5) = 192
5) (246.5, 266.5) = 191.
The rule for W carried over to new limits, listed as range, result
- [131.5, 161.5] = 193.2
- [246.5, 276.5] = 173.2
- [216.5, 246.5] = 177.5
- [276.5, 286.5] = 170.6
